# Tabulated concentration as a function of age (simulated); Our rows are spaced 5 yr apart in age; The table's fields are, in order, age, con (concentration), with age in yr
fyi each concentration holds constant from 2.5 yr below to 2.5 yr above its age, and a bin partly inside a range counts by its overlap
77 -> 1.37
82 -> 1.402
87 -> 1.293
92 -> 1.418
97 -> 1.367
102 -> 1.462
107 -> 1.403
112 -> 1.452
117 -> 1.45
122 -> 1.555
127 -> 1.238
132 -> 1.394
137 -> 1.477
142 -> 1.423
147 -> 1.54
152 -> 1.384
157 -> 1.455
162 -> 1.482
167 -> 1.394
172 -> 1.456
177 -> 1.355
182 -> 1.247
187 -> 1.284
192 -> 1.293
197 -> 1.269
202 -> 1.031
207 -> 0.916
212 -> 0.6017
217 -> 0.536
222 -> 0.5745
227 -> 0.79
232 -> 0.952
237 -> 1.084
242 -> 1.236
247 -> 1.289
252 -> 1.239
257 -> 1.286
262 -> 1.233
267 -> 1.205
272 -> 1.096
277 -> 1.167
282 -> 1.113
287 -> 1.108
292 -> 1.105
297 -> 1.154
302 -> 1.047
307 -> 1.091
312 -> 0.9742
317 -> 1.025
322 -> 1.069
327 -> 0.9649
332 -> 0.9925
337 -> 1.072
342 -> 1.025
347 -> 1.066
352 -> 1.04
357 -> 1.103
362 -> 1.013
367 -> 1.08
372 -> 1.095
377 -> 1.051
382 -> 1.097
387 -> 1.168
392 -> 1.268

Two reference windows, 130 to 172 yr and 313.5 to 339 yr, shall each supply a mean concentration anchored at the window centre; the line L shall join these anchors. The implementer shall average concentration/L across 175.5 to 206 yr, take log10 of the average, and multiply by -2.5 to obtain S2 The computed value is 0.10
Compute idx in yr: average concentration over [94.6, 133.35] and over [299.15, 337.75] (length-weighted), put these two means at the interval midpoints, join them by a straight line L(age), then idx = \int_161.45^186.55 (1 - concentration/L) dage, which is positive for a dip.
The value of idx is -1.3 yr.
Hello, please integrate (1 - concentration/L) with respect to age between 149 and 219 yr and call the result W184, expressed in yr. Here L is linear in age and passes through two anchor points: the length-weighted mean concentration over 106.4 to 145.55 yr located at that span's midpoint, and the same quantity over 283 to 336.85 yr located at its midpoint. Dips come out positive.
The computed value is 6.26 yr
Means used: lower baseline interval 1.43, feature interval 1.2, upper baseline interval 1.06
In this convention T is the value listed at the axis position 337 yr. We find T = 1.072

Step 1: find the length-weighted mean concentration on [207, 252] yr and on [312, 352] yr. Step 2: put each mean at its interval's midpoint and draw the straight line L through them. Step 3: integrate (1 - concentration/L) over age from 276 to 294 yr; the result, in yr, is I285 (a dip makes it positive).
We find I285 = -2.8 yr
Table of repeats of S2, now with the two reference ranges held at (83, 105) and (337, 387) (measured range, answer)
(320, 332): 0.10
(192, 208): 0.13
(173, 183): -0.04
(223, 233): 0.45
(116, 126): -0.09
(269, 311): 0.05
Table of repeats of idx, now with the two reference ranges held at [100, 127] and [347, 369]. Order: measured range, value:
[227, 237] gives 2.5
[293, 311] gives 0.9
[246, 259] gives -0.5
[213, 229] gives 8.1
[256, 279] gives 0.2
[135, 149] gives -0.8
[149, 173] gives -1.2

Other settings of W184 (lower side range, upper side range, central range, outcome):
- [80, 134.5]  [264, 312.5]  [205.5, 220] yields 6.7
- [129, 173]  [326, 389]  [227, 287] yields 4.4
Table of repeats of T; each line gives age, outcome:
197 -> 1.269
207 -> 0.916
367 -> 1.08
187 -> 1.284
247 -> 1.289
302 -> 1.047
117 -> 1.45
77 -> 1.37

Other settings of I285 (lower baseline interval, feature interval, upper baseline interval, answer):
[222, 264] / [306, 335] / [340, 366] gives 1.4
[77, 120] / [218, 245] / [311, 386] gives 6.7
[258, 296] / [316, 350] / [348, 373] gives 1.9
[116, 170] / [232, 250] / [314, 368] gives 1.0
